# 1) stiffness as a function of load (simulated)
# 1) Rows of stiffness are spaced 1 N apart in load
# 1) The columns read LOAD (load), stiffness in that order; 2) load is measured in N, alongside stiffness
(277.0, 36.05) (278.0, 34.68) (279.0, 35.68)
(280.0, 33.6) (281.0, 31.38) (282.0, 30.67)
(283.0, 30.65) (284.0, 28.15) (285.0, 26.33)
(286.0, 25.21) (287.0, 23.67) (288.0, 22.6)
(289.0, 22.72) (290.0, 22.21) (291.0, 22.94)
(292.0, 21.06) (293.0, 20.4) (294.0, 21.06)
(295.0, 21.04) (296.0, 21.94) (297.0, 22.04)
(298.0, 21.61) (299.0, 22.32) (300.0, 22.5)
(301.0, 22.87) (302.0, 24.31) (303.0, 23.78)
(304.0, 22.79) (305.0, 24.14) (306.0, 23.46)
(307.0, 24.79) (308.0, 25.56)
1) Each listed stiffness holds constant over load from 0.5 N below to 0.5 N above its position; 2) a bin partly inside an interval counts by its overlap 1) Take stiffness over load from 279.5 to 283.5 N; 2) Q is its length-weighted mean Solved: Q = 31.6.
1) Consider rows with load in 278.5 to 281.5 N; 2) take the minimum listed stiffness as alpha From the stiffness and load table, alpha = 31.38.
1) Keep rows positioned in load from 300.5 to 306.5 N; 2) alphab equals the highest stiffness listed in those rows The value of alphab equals 24.31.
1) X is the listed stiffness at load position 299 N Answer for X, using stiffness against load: 22.32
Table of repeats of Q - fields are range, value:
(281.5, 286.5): 28.2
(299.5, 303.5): 23.4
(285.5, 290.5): 23.3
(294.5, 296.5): 21.5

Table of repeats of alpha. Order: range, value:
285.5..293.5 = 20.4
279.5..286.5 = 25.21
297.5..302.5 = 21.61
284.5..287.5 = 23.67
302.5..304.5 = 22.79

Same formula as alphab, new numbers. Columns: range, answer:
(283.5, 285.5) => 28.15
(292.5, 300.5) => 22.5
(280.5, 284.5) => 31.38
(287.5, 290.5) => 22.72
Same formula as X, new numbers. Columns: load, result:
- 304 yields 22.79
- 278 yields 34.68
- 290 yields 22.21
